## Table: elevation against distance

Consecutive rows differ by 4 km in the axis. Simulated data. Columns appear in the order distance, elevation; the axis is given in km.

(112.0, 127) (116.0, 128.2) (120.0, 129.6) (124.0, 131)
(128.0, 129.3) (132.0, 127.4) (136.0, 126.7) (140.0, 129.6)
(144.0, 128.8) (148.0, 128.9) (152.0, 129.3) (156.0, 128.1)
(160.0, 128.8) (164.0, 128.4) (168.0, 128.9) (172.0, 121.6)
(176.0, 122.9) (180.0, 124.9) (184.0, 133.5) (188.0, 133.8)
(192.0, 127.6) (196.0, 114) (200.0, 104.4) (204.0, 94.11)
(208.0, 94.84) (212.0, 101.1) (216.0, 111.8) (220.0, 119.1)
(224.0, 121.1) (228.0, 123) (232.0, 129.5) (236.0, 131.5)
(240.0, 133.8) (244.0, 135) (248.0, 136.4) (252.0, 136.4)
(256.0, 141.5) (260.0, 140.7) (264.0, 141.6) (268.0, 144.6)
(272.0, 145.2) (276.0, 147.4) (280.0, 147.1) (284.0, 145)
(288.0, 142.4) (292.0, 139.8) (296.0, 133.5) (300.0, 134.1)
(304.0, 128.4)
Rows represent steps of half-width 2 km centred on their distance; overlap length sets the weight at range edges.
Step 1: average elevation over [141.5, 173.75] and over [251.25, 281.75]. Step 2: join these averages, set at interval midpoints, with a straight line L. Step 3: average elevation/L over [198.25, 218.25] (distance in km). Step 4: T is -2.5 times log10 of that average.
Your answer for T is 0.31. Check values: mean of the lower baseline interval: 128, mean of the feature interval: 101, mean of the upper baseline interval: 143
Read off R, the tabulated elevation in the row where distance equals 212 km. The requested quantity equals 101.1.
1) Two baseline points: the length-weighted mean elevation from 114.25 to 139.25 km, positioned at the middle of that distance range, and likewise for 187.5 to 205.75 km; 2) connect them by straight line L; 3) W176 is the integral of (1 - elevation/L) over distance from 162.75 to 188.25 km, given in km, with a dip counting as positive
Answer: -1.99 km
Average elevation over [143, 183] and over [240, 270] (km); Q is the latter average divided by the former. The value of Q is 1.09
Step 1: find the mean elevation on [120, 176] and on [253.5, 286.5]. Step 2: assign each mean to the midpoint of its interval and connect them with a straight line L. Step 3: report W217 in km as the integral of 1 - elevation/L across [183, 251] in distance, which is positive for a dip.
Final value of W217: 8.3 km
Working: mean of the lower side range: 128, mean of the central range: 120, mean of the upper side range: 144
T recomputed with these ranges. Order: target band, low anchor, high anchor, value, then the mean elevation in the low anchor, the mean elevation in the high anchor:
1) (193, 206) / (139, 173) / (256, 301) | 0.25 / 128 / 142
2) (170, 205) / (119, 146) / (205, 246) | 0.03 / 129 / 119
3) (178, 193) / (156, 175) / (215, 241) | -0.03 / 127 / 124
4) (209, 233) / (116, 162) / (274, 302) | 0.17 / 129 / 141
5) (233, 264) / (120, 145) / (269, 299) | 0.02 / 129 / 143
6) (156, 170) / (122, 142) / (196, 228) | -0.07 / 129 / 108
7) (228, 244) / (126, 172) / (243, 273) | 0.06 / 128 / 140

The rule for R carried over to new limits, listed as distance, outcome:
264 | 141.6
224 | 121.1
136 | 126.7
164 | 128.4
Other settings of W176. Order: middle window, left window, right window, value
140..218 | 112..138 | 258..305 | 7.2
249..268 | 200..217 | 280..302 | -2.5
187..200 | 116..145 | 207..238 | 0.0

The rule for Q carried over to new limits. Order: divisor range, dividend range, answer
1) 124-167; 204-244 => 0.92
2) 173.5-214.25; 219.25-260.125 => 1.14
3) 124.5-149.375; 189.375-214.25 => 0.83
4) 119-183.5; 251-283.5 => 1.12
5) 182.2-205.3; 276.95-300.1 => 1.19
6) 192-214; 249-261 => 1.34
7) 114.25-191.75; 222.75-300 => 1.07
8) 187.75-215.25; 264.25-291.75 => 1.33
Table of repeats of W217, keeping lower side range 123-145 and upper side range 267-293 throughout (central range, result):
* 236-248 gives 0.54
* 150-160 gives 0.18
